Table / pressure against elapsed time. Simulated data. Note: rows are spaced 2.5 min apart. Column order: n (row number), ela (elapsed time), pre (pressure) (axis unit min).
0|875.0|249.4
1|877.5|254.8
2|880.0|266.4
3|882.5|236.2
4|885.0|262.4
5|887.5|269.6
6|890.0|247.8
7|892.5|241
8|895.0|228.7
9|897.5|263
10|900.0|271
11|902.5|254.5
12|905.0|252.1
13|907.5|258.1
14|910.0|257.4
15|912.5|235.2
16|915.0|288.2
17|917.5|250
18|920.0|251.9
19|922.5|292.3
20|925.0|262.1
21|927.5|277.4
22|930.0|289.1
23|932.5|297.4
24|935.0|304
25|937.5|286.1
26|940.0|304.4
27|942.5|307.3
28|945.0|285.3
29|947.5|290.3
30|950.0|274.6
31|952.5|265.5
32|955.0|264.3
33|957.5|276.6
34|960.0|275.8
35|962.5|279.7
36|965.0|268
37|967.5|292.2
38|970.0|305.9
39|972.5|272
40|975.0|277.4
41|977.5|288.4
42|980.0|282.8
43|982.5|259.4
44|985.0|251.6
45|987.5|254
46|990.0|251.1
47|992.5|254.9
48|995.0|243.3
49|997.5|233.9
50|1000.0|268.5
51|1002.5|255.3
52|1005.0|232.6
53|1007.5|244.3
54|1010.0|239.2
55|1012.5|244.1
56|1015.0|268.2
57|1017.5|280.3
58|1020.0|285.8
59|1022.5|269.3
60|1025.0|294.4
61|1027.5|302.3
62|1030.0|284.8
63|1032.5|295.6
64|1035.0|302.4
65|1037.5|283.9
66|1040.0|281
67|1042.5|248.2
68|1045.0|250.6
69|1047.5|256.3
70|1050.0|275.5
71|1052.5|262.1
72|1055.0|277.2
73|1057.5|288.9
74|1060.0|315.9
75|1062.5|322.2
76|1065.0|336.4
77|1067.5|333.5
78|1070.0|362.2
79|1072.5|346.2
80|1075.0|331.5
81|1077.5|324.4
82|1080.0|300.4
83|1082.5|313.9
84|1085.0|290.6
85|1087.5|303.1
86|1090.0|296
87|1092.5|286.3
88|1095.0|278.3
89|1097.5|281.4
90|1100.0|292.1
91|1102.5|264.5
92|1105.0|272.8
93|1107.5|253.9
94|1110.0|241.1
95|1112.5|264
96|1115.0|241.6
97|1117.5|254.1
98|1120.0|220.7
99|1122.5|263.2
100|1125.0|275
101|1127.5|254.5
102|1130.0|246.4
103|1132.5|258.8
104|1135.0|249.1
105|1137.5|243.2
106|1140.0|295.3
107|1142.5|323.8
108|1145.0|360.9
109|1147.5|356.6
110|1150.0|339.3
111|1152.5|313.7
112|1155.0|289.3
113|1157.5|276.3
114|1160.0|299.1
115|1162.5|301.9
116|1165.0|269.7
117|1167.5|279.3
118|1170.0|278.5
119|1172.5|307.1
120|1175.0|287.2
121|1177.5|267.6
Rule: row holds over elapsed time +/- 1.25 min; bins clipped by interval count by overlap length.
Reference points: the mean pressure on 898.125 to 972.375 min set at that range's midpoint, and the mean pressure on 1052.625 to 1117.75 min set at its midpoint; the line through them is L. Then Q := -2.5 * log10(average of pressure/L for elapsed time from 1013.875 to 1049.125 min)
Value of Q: 0.04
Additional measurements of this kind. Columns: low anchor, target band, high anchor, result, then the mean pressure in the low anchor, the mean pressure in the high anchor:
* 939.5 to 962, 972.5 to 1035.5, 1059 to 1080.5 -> 0.14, 282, 332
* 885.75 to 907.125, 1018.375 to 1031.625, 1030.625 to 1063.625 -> -0.04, 254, 281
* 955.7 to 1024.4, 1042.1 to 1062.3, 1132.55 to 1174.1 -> 0.01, 265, 298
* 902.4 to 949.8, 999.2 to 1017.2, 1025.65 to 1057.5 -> 0.11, 276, 277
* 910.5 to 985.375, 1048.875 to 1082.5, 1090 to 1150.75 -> -0.14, 279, 276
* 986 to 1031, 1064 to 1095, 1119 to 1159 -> -0.16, 261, 286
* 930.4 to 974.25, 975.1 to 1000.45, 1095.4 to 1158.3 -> 0.10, 285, 277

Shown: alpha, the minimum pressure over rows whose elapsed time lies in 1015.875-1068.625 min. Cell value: 248.2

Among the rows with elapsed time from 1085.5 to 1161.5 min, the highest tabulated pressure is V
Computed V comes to 360.9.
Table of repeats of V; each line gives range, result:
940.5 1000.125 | 307.3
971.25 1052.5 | 302.4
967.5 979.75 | 305.9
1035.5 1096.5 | 362.2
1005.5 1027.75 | 302.3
